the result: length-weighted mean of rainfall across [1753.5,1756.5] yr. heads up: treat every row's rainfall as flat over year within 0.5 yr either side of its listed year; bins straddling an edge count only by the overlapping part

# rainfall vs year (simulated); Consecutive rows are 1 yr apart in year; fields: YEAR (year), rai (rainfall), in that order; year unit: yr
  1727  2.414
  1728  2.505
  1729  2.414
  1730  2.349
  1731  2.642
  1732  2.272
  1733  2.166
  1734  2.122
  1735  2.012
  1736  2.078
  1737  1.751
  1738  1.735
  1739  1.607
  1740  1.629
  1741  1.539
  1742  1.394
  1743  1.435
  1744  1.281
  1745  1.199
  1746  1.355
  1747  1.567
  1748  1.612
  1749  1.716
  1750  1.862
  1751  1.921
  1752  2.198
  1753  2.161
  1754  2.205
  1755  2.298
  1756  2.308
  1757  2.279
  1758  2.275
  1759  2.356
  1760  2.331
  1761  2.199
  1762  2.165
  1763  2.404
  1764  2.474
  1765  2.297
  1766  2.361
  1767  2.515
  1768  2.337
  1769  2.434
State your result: 2.27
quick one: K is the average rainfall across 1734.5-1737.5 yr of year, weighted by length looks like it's 1.95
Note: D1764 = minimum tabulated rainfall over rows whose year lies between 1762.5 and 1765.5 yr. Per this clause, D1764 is 2.297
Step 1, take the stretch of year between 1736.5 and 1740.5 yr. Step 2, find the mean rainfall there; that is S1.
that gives 1.68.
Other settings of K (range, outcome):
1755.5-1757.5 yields 2.29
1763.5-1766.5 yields 2.38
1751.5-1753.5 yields 2.18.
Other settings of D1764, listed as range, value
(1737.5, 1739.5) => 1.607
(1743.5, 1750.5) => 1.199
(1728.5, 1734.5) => 2.122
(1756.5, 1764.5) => 2.165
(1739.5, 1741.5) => 1.539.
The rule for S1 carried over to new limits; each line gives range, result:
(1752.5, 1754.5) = 2.18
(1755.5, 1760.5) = 2.31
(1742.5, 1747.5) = 1.37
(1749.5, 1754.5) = 2.07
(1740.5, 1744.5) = 1.41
